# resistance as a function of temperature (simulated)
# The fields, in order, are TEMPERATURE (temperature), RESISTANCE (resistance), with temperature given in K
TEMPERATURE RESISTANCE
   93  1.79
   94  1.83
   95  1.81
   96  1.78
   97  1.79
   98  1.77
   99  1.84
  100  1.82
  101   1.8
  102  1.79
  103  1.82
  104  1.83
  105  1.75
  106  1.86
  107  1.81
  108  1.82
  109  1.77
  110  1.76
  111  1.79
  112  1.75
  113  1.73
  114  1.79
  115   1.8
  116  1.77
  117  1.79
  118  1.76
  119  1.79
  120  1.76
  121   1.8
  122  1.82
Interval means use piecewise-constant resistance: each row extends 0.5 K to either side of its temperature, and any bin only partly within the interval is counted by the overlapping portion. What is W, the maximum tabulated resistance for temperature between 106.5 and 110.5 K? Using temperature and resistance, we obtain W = 1.82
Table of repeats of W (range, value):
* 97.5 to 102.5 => 1.84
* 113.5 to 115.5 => 1.8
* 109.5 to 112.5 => 1.79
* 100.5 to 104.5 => 1.83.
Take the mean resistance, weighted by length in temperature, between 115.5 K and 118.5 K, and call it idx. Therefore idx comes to 1.77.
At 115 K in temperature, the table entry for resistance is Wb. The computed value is 1.8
